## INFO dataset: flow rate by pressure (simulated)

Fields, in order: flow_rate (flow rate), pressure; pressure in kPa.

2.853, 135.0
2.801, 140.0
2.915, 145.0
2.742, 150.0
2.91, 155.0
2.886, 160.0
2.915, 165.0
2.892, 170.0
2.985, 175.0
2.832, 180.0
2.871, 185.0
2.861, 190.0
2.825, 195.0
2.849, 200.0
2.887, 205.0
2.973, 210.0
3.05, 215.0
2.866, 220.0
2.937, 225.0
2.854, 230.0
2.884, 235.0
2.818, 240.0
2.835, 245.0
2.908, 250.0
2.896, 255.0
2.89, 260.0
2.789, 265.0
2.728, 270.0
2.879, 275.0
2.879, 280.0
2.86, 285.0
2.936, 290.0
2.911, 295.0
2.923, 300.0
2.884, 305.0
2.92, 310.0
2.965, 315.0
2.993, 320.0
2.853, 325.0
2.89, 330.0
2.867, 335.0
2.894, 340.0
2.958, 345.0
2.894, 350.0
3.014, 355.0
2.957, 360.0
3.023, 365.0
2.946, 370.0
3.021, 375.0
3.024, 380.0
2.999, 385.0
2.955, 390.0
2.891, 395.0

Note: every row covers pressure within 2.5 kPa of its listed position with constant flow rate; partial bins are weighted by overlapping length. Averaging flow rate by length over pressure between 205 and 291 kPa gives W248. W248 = 2.88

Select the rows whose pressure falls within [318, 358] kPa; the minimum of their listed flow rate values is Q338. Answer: 2.853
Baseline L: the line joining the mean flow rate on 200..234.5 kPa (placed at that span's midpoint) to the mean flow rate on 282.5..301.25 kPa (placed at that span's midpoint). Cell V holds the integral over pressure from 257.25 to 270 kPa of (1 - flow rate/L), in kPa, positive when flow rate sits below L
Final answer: 0.41 kPa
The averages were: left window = 2.92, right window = 2.91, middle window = 2.82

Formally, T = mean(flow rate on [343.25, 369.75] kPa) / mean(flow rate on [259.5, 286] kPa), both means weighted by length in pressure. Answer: 1.05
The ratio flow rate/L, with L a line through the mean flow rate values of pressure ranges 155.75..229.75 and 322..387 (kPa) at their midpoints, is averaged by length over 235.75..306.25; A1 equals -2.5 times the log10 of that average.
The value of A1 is 0.02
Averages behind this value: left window 2.9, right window 2.95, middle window 2.87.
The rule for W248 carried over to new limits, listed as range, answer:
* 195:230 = 2.91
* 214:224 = 2.94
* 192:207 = 2.85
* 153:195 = 2.89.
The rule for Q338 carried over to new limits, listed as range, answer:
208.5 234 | 2.854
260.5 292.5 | 2.728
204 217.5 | 2.887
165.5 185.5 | 2.832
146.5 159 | 2.742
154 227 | 2.825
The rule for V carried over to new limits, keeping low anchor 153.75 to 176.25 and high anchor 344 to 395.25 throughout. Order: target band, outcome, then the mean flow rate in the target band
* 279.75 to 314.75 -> 0.55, 2.91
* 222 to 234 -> 0.16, 2.89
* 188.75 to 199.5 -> 0.30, 2.84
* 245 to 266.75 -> 0.53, 2.87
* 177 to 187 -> 0.21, 2.86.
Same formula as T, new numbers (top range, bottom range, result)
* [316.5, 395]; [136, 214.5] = 1.02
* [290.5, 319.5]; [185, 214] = 1.01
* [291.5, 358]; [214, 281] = 1.02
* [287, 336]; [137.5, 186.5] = 1.01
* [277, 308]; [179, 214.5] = 1.01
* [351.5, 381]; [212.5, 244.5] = 1.03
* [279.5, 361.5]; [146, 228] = 1.01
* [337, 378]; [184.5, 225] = 1.02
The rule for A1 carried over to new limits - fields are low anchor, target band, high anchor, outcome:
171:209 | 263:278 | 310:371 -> 0.04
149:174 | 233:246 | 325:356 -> 0.02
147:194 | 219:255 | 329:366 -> 0.01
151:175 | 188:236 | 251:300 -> -0.01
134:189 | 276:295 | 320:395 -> 0.01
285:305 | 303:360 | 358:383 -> 0.01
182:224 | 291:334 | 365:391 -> 0.02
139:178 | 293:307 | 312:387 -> 0.01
